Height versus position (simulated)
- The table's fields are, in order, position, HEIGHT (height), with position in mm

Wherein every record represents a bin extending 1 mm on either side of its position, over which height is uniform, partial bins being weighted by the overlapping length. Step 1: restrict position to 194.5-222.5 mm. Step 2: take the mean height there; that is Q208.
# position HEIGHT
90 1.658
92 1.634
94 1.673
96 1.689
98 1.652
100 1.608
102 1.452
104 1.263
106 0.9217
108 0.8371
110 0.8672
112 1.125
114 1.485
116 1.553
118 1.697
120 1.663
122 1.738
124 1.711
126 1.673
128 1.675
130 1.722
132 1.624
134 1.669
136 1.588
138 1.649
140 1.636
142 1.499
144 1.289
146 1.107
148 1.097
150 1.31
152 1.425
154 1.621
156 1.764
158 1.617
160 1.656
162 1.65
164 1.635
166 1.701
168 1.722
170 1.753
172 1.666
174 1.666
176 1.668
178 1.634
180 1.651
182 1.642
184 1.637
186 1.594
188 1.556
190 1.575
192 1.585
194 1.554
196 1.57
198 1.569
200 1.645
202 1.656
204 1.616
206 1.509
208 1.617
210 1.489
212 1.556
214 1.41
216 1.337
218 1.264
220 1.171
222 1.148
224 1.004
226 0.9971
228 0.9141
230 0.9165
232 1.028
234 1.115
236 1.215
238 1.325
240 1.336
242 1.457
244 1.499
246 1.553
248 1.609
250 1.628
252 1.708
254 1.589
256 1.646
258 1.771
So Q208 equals 1.48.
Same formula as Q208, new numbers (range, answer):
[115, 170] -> 1.58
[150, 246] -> 1.47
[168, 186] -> 1.66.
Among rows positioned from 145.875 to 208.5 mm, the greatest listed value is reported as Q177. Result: 1.764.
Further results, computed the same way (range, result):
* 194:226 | 1.656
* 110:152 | 1.738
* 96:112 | 1.689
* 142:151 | 1.499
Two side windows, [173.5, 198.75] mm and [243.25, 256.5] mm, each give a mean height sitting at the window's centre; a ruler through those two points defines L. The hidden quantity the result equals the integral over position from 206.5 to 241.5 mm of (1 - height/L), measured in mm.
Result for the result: 8.1 mm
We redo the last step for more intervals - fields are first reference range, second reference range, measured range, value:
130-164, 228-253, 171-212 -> -4.7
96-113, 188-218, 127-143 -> -3.6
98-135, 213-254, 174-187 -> -2.6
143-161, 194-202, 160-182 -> -2.5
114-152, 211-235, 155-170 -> -2.8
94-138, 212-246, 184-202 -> -3.9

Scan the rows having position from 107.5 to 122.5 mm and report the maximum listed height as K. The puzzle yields 1.738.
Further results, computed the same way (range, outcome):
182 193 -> 1.642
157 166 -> 1.701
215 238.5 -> 1.337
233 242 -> 1.457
